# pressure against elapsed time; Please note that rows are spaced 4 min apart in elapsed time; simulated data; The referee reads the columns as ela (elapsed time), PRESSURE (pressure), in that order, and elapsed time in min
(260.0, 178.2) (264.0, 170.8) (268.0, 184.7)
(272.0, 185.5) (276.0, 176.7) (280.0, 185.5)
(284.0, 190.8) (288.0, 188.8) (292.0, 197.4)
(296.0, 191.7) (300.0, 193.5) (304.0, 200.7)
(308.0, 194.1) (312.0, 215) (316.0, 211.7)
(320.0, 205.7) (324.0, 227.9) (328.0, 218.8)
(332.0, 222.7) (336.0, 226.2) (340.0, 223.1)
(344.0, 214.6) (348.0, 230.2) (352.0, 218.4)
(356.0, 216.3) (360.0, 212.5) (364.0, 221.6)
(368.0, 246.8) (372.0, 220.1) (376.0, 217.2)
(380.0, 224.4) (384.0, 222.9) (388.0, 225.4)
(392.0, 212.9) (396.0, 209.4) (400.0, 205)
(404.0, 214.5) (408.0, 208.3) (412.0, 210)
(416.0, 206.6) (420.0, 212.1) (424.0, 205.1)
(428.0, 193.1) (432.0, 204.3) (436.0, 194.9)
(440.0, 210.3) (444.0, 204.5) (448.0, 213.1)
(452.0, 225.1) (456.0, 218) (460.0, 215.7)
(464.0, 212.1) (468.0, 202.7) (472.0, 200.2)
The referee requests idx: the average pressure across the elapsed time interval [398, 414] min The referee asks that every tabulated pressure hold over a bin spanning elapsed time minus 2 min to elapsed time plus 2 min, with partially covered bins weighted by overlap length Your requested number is 209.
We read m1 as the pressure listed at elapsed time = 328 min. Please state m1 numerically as 218.8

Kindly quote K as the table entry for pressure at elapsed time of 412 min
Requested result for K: 210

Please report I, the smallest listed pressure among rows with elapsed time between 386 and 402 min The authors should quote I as 205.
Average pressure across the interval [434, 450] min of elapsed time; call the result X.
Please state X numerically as 206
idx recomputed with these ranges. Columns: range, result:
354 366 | 217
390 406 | 210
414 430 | 204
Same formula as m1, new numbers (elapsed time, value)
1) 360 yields 212.5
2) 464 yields 212.1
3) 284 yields 190.8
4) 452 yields 225.1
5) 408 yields 208.3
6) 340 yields 223.1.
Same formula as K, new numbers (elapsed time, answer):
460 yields 215.7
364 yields 221.6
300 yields 193.5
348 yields 230.2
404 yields 214.5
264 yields 170.8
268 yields 184.7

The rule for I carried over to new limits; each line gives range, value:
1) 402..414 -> 208.3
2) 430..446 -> 194.9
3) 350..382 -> 212.5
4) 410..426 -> 205.1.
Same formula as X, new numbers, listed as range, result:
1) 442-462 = 215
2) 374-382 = 221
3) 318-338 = 220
